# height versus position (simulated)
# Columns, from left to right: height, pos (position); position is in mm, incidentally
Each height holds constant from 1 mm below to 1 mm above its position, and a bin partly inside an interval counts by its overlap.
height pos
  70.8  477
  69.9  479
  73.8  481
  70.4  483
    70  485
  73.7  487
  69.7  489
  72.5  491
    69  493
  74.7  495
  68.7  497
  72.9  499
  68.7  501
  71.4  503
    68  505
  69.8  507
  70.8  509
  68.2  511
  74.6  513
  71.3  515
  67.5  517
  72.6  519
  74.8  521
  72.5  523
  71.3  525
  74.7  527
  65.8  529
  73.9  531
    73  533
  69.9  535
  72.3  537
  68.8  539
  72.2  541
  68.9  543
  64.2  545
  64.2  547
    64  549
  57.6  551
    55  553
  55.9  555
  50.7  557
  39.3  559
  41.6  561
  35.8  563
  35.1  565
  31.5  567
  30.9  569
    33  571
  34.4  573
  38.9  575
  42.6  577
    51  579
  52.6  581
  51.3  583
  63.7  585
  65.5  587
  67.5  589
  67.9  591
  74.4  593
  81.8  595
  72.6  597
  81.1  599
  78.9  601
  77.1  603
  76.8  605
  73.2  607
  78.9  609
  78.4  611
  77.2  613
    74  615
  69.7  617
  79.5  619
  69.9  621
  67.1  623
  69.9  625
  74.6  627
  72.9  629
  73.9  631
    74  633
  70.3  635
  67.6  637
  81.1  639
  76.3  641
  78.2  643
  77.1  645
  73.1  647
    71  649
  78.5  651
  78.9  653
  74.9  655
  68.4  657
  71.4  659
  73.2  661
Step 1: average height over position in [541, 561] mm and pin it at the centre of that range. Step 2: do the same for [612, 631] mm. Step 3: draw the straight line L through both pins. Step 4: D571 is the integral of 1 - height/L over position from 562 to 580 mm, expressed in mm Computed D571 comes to 7.3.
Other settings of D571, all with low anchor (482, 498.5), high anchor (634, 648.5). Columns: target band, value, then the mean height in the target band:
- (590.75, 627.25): -0.56 mm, 75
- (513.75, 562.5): 4.99 mm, 64.8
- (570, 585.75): 5.93 mm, 45.7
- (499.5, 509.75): 0.23 mm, 69.9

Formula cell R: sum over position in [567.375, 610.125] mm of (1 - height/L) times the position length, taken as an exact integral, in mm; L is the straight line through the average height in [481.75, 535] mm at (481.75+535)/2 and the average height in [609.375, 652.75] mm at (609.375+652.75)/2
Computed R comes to 7.0 mm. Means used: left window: 71.2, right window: 74.2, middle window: 61.2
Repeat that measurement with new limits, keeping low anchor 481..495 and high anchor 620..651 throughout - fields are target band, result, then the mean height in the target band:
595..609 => -0.82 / 77.1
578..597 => 2.16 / 64.4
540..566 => 6.48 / 54.2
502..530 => 0.31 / 71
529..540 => 0.14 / 71.1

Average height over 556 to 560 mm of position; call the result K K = 45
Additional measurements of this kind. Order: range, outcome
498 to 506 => 70.2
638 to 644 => 78.5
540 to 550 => 66.7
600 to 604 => 78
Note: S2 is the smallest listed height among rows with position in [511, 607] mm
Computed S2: 30.9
